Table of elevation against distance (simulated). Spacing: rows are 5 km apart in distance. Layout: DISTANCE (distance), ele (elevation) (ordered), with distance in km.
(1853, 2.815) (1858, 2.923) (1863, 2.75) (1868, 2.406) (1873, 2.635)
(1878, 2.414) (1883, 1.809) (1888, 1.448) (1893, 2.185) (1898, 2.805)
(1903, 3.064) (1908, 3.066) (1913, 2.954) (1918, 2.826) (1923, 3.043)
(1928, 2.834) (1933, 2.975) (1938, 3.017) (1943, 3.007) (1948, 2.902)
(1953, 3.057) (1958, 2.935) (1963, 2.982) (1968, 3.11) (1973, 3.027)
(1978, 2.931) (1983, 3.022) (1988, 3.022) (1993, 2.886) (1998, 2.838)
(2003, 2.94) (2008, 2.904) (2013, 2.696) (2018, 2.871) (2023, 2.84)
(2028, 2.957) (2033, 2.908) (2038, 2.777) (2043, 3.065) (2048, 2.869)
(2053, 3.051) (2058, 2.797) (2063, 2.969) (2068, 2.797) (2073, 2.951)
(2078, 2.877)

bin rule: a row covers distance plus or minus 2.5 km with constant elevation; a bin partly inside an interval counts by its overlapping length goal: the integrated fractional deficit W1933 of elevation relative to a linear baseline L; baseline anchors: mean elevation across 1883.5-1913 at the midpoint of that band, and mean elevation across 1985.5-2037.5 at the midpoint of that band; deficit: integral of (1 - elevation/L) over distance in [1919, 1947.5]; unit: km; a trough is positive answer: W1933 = -3.7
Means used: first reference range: 2.5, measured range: 2.96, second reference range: 2.88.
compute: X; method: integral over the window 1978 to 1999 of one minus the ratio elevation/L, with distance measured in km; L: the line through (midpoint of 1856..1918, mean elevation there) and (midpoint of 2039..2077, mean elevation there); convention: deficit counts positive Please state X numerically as -1.4 km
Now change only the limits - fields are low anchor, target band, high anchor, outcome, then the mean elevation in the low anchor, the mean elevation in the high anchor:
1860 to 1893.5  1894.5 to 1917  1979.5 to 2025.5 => -5.0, 2.25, 2.89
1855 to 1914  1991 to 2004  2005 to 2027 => -0.4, 2.53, 2.84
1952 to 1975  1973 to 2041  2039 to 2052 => 2.0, 3.02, 2.95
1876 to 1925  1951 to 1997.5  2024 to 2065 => -4.2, 2.56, 2.92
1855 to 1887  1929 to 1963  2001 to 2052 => -4.1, 2.45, 2.89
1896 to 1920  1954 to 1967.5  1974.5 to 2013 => -0.3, 2.95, 2.92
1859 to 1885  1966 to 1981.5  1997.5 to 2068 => -1.7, 2.44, 2.89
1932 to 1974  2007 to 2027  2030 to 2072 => 0.7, 3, 2.91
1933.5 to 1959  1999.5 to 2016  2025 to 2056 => 0.6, 2.99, 2.93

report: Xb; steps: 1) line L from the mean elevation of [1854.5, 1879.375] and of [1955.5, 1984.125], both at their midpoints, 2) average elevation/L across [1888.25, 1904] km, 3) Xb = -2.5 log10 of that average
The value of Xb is 0.11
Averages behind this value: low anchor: 2.64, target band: 2.47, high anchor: 3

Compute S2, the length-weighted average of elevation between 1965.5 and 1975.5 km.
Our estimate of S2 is 3.07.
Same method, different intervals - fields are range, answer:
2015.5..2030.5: 2.89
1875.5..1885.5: 2.11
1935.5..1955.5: 3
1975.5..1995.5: 2.97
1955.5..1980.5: 3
